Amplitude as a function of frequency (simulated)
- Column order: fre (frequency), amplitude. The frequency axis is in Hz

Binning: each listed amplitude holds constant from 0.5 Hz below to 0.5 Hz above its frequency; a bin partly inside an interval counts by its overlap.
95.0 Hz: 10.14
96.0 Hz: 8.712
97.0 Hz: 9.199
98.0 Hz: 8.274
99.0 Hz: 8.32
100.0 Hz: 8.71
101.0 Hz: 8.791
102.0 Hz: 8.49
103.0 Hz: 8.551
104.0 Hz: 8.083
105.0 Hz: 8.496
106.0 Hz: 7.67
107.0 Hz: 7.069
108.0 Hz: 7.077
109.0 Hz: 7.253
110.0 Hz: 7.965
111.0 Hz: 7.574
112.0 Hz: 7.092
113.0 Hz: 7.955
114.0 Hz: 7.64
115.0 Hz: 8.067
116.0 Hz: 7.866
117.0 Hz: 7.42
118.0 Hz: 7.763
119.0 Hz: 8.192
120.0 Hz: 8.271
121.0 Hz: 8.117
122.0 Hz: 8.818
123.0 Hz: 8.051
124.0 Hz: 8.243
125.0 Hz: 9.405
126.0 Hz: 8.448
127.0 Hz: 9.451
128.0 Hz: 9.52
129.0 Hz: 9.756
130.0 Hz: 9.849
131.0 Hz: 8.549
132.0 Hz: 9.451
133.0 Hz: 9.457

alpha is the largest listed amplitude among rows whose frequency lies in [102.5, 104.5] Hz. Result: 8.551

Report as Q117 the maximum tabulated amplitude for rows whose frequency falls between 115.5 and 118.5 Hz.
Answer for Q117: 7.866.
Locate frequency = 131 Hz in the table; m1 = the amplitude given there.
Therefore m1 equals 8.549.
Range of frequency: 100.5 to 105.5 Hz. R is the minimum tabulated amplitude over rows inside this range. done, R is 8.083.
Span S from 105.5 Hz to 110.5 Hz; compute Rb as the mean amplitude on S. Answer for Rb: 7.41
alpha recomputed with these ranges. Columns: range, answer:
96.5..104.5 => 9.199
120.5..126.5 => 9.405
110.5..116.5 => 8.067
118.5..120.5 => 8.271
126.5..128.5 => 9.52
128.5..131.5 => 9.849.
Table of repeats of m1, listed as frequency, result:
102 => 8.49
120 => 8.271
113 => 7.955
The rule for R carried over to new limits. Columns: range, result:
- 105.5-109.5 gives 7.069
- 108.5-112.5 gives 7.092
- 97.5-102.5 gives 8.274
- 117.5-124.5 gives 7.763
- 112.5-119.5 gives 7.42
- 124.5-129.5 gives 8.448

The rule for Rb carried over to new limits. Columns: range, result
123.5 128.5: 9.01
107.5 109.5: 7.17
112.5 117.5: 7.79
